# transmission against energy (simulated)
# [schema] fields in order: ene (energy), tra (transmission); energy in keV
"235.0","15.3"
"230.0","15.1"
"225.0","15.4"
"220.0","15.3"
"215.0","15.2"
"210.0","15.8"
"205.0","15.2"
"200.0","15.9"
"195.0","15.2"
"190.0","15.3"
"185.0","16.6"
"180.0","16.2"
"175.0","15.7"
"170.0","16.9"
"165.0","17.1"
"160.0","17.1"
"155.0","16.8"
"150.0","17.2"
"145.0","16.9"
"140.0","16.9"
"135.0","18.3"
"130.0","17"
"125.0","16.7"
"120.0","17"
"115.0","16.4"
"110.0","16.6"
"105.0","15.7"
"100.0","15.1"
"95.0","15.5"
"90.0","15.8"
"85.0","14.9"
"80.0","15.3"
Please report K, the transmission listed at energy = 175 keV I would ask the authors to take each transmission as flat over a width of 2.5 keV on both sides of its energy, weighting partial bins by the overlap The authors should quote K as 15.7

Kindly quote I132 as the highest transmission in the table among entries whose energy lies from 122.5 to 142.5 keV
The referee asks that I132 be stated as 18.3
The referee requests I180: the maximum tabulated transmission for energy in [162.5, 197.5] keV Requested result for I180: 17.1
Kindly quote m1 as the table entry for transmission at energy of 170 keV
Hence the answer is 16.9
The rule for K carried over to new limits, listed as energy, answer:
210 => 15.8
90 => 15.8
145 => 16.9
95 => 15.5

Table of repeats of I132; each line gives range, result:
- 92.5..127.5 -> 17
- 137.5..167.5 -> 17.2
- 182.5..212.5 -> 16.6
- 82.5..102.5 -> 15.8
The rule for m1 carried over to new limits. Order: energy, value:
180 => 16.2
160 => 17.1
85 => 14.9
